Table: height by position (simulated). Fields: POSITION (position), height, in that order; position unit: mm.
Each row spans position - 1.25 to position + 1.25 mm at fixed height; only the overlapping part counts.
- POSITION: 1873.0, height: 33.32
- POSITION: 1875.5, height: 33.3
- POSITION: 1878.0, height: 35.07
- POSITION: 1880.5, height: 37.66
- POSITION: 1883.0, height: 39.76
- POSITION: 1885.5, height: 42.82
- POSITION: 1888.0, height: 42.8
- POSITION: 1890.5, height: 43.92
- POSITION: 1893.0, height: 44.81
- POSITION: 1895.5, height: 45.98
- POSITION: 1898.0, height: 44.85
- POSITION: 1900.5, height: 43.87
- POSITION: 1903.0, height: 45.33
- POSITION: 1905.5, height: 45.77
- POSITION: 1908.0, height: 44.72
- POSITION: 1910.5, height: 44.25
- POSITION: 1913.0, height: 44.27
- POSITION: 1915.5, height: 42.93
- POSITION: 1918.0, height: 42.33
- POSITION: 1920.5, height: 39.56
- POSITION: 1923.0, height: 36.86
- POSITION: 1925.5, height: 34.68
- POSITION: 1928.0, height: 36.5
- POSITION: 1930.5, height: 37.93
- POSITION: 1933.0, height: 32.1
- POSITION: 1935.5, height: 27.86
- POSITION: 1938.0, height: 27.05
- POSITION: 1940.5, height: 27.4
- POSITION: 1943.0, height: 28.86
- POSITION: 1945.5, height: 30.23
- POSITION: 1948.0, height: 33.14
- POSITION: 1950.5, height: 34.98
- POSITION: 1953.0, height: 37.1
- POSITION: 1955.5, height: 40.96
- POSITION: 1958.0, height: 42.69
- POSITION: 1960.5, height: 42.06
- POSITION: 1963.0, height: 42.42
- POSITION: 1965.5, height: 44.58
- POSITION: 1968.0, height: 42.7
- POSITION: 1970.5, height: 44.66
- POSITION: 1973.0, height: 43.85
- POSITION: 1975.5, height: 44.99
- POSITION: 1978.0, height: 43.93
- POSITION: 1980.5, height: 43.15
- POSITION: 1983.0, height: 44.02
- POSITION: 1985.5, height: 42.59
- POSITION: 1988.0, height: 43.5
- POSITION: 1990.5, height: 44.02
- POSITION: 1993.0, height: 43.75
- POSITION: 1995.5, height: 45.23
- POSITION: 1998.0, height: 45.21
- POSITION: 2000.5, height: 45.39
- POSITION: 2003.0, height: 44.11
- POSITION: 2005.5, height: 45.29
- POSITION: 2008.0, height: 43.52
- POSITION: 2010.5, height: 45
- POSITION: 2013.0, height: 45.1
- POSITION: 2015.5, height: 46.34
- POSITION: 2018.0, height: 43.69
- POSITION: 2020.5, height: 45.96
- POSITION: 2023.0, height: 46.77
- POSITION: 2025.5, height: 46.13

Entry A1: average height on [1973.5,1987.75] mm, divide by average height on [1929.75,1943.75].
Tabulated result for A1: 1.46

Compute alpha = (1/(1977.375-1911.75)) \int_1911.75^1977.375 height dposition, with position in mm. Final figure 37.9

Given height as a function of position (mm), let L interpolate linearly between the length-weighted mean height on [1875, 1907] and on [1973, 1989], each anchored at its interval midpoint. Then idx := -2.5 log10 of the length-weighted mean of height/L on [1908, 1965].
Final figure 0.16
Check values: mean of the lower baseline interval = 42.2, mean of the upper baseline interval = 43.7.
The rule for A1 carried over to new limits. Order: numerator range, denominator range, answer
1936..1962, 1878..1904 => 0.80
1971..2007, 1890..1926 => 1.03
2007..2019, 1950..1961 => 1.13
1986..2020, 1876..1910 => 1.04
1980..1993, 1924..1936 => 1.27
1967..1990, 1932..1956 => 1.38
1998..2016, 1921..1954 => 1.37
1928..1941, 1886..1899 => 0.70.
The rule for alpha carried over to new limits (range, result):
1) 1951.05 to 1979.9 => 42.5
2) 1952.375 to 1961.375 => 40.9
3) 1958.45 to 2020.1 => 44.1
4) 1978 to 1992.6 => 43.5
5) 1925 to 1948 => 31.4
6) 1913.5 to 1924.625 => 40.5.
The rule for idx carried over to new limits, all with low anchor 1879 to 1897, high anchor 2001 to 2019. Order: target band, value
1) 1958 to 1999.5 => 0.010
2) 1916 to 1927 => 0.119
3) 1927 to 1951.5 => 0.348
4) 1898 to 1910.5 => -0.051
